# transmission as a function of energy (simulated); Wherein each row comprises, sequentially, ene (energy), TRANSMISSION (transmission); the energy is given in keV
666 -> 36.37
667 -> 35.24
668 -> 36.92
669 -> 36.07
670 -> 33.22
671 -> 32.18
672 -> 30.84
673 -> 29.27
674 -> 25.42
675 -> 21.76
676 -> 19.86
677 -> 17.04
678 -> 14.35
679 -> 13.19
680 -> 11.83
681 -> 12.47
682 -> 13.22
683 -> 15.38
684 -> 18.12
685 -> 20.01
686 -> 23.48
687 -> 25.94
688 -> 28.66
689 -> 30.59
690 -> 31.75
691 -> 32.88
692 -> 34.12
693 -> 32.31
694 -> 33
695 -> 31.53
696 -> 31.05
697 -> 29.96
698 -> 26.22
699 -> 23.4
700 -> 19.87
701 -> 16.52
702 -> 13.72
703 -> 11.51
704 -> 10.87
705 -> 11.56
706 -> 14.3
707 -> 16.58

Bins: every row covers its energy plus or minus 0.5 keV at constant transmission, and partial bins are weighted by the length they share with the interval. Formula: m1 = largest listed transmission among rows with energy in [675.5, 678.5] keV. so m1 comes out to 19.86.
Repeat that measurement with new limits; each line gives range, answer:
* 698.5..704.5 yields 23.4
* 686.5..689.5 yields 30.59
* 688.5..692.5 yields 34.12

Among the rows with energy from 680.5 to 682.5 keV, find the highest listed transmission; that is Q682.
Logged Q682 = 13.22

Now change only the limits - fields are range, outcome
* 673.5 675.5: 25.42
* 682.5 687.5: 25.94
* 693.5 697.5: 33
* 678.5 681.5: 13.19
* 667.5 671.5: 36.92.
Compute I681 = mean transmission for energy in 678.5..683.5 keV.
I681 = 13.2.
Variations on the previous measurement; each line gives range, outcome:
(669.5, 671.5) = 32.7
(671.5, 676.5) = 25.4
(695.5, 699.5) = 27.7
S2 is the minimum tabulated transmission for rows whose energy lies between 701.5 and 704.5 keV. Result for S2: 10.87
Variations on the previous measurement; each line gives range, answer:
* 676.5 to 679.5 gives 13.19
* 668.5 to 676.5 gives 19.86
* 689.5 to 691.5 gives 31.75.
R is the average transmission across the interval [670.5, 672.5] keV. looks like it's 31.5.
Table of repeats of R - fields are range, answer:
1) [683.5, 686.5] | 20.5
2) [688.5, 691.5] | 31.7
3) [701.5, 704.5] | 12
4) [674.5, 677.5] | 19.6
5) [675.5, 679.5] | 16.1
